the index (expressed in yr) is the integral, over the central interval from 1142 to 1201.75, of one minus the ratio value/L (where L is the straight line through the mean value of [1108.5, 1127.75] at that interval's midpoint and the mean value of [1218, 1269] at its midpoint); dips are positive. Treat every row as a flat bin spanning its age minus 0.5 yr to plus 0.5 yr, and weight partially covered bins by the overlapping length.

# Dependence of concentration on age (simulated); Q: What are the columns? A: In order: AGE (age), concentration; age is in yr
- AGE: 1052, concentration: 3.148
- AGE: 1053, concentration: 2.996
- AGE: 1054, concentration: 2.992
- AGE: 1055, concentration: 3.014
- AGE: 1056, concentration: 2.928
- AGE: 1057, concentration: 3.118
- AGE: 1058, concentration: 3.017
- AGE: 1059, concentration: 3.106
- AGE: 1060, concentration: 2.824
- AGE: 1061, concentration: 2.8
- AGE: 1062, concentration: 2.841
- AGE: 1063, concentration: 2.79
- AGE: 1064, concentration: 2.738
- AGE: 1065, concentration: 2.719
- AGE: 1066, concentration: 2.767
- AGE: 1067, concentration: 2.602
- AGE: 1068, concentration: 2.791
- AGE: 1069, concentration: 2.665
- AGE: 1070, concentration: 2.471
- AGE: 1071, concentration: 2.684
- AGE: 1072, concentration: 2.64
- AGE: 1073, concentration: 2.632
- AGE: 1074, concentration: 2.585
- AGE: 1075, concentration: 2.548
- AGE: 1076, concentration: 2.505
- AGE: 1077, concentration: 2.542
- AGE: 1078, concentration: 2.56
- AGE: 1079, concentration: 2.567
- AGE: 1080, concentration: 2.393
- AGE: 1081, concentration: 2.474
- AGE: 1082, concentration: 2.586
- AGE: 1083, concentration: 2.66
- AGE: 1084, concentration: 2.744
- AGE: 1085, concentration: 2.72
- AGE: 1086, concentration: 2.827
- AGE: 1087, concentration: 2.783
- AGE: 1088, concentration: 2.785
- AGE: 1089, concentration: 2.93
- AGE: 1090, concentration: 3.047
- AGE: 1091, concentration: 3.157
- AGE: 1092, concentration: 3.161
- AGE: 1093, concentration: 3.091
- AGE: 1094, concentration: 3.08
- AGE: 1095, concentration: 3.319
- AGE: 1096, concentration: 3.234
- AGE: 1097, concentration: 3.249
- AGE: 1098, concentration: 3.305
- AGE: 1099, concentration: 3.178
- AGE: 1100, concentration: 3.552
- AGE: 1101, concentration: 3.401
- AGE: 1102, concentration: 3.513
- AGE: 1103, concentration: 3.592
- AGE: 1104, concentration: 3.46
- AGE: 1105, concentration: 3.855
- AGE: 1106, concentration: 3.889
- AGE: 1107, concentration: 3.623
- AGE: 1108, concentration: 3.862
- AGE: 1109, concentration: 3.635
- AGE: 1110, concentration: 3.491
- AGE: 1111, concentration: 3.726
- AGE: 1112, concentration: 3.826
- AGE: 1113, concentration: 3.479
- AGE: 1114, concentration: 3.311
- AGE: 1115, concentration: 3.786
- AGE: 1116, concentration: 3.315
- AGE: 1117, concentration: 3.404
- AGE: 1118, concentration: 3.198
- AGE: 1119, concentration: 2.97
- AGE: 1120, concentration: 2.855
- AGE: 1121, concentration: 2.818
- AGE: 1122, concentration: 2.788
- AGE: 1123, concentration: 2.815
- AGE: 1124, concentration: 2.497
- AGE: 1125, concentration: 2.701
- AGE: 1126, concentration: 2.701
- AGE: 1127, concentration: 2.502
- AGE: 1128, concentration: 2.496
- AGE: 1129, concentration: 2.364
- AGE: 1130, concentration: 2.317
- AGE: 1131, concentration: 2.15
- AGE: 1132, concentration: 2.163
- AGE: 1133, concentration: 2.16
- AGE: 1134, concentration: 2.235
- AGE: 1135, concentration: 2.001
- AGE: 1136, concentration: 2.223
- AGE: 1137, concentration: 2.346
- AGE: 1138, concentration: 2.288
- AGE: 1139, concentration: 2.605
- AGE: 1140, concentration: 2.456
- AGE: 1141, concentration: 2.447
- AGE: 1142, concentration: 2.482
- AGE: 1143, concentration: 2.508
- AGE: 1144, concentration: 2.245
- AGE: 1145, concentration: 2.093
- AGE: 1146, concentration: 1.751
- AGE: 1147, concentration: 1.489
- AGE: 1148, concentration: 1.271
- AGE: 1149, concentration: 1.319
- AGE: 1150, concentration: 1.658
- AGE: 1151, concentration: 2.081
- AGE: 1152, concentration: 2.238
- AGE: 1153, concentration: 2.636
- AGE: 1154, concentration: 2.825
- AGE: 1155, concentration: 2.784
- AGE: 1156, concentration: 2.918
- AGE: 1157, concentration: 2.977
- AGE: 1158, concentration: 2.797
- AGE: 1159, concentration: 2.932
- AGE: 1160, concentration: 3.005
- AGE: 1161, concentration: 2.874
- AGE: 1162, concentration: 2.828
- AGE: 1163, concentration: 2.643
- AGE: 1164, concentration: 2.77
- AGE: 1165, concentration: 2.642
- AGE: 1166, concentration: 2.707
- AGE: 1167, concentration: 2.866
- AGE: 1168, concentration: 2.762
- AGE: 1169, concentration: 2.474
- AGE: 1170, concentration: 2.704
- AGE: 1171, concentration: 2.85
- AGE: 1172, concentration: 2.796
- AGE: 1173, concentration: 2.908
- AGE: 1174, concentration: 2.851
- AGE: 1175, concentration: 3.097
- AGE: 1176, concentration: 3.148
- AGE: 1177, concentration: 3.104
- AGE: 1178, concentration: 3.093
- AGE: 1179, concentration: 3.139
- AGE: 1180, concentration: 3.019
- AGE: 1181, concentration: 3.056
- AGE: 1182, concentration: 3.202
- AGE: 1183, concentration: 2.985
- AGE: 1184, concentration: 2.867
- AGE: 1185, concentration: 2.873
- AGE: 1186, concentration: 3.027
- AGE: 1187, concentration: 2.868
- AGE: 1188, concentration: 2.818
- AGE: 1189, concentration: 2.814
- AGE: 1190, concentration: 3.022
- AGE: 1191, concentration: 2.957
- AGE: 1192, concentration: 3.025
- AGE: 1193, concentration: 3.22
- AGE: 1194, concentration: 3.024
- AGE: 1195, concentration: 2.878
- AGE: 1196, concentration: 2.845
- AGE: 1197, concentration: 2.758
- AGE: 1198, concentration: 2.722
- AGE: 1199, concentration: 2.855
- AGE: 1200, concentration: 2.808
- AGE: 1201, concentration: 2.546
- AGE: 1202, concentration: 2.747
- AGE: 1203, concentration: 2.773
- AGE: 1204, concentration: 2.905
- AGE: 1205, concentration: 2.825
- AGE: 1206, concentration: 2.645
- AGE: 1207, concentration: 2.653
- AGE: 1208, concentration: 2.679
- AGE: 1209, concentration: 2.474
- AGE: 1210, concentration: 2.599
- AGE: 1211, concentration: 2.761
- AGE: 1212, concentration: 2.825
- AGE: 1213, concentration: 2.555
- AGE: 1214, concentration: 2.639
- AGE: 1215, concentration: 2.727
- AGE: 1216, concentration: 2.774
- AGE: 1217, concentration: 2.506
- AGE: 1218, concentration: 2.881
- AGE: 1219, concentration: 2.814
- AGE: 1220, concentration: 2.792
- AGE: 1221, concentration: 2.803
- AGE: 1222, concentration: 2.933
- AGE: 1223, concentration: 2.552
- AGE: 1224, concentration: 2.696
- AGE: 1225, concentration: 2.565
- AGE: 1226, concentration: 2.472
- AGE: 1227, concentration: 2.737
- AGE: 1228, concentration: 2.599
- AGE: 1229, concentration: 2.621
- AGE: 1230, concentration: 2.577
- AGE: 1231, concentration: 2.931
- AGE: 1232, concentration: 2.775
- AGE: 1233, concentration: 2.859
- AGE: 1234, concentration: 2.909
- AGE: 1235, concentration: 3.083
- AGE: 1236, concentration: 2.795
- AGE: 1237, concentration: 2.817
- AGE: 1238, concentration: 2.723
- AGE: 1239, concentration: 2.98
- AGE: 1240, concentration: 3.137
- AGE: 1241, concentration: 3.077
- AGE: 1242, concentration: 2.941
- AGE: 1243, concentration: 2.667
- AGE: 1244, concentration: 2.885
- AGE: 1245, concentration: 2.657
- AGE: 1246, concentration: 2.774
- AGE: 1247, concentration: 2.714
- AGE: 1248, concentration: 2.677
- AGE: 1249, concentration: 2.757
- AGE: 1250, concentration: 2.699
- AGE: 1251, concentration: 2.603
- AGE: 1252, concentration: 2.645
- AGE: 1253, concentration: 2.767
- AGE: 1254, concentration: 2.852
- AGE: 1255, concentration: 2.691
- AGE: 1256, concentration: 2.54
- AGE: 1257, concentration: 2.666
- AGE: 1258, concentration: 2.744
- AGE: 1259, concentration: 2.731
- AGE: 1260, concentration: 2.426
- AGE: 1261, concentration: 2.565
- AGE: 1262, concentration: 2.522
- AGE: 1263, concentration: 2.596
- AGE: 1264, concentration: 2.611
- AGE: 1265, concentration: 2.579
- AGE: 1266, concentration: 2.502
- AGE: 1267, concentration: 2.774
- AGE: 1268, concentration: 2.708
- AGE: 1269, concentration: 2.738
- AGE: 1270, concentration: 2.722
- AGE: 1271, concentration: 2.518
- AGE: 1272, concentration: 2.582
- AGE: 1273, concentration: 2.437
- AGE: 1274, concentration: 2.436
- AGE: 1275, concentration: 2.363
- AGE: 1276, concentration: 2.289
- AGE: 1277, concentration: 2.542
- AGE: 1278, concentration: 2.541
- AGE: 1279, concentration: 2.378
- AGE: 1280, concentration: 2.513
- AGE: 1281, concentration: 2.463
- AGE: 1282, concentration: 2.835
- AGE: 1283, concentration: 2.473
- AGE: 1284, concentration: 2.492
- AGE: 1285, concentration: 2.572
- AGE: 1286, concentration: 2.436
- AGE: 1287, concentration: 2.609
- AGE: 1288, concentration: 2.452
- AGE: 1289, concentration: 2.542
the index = 5.0 yr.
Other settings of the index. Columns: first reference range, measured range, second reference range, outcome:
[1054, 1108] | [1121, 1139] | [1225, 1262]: 3.0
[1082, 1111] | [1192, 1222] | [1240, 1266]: 1.0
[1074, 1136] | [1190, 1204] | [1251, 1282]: -0.6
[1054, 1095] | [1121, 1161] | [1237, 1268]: 5.5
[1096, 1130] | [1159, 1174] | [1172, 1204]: 1.2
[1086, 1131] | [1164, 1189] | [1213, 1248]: 0.3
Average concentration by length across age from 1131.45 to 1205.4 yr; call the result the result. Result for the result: 2.66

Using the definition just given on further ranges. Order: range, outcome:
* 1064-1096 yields 2.75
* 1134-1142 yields 2.34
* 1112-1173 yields 2.58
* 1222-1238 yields 2.74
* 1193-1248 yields 2.77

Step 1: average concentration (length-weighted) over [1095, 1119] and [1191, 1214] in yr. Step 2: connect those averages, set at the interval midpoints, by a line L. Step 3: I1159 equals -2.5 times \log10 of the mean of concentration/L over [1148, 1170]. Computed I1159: 0.20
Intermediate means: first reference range 3.5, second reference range 2.78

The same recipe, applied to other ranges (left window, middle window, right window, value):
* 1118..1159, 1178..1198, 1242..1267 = -0.181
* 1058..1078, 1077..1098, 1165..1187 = -0.050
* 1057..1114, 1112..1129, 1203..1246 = -0.010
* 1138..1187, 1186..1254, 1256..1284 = -0.073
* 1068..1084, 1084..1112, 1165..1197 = -0.240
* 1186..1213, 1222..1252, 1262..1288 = -0.036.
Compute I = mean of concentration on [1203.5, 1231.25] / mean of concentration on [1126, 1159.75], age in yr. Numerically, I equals 1.2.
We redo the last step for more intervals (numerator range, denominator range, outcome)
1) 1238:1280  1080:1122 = 0.82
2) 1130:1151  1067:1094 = 0.77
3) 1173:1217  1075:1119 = 0.90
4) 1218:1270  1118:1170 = 1.11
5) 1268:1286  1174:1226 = 0.89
